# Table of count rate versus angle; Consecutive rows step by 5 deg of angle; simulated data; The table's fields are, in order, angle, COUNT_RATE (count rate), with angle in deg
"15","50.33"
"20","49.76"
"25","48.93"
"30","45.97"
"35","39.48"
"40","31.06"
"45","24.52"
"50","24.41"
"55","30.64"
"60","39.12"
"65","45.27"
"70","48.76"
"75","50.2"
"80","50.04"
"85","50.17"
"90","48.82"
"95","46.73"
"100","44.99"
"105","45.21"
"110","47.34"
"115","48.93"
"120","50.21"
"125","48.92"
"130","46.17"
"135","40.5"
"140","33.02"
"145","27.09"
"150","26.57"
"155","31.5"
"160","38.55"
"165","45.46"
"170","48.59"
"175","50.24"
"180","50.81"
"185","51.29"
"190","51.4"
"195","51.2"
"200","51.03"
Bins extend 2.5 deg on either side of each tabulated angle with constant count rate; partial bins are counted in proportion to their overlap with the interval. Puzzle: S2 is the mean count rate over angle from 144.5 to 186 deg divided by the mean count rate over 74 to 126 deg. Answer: 0.9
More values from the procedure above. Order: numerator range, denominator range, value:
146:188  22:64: 1.18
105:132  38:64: 1.56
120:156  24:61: 1.07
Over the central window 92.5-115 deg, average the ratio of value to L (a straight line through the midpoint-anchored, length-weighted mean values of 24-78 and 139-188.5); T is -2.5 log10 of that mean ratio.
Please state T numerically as -0.17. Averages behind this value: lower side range 38.8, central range 46.4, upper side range 40.8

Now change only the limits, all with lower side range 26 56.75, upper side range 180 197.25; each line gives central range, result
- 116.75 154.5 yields 0.151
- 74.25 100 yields -0.242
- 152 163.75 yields 0.310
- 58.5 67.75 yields -0.181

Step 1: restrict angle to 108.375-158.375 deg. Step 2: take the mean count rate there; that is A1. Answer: 39.9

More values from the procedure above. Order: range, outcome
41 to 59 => 28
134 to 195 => 41.7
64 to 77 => 48.3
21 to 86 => 40.6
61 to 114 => 47.5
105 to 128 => 48.4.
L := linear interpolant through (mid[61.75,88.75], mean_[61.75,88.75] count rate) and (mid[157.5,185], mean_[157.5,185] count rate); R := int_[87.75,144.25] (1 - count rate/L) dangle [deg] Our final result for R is 3.60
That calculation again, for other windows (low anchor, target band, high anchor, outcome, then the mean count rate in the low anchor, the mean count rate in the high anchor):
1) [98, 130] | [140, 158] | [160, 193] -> 7.06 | 47.5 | 48.8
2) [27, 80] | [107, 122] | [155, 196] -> -1.99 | 38.6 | 47.3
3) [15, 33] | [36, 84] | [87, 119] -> 9.15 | 48.3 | 47.2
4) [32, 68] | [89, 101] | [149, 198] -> -2.79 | 33.9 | 45.2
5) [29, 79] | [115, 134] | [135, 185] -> -4.21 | 38.1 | 39.8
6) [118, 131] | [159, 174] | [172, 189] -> 1.46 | 48.6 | 50.8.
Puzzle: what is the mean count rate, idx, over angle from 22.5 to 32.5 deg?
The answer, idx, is 47.5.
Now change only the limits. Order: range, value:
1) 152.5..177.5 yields 42.9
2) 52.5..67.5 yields 38.3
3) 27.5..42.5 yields 38.8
